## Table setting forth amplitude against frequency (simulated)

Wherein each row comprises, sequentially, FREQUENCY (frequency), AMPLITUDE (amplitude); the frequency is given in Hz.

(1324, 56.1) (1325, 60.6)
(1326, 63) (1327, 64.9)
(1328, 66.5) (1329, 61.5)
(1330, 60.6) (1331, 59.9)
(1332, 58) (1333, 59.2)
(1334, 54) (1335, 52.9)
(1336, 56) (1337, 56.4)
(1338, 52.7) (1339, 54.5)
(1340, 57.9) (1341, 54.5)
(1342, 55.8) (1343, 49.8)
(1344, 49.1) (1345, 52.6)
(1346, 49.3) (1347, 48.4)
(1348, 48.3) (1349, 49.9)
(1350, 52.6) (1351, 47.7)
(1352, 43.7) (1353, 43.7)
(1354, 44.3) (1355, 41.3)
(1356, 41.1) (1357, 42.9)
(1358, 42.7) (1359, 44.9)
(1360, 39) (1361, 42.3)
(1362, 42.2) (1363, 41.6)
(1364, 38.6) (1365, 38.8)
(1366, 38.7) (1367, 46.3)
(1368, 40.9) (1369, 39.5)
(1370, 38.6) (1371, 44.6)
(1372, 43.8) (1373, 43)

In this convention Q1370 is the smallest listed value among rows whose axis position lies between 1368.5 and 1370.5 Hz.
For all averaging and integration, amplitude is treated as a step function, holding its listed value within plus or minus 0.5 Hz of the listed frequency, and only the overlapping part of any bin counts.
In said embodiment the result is 38.6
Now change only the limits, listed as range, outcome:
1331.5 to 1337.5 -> 52.9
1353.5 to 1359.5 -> 41.1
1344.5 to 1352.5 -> 43.7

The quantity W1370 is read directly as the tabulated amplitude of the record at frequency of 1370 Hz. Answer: 38.6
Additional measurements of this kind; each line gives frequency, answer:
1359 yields 44.9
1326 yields 63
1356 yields 41.1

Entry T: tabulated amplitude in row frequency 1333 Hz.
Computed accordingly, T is 59.2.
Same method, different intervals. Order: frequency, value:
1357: 42.9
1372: 43.8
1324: 56.1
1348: 48.3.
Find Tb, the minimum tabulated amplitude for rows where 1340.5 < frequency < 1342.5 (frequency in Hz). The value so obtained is 54.5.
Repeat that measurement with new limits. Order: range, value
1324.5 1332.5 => 58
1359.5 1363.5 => 39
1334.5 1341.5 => 52.7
